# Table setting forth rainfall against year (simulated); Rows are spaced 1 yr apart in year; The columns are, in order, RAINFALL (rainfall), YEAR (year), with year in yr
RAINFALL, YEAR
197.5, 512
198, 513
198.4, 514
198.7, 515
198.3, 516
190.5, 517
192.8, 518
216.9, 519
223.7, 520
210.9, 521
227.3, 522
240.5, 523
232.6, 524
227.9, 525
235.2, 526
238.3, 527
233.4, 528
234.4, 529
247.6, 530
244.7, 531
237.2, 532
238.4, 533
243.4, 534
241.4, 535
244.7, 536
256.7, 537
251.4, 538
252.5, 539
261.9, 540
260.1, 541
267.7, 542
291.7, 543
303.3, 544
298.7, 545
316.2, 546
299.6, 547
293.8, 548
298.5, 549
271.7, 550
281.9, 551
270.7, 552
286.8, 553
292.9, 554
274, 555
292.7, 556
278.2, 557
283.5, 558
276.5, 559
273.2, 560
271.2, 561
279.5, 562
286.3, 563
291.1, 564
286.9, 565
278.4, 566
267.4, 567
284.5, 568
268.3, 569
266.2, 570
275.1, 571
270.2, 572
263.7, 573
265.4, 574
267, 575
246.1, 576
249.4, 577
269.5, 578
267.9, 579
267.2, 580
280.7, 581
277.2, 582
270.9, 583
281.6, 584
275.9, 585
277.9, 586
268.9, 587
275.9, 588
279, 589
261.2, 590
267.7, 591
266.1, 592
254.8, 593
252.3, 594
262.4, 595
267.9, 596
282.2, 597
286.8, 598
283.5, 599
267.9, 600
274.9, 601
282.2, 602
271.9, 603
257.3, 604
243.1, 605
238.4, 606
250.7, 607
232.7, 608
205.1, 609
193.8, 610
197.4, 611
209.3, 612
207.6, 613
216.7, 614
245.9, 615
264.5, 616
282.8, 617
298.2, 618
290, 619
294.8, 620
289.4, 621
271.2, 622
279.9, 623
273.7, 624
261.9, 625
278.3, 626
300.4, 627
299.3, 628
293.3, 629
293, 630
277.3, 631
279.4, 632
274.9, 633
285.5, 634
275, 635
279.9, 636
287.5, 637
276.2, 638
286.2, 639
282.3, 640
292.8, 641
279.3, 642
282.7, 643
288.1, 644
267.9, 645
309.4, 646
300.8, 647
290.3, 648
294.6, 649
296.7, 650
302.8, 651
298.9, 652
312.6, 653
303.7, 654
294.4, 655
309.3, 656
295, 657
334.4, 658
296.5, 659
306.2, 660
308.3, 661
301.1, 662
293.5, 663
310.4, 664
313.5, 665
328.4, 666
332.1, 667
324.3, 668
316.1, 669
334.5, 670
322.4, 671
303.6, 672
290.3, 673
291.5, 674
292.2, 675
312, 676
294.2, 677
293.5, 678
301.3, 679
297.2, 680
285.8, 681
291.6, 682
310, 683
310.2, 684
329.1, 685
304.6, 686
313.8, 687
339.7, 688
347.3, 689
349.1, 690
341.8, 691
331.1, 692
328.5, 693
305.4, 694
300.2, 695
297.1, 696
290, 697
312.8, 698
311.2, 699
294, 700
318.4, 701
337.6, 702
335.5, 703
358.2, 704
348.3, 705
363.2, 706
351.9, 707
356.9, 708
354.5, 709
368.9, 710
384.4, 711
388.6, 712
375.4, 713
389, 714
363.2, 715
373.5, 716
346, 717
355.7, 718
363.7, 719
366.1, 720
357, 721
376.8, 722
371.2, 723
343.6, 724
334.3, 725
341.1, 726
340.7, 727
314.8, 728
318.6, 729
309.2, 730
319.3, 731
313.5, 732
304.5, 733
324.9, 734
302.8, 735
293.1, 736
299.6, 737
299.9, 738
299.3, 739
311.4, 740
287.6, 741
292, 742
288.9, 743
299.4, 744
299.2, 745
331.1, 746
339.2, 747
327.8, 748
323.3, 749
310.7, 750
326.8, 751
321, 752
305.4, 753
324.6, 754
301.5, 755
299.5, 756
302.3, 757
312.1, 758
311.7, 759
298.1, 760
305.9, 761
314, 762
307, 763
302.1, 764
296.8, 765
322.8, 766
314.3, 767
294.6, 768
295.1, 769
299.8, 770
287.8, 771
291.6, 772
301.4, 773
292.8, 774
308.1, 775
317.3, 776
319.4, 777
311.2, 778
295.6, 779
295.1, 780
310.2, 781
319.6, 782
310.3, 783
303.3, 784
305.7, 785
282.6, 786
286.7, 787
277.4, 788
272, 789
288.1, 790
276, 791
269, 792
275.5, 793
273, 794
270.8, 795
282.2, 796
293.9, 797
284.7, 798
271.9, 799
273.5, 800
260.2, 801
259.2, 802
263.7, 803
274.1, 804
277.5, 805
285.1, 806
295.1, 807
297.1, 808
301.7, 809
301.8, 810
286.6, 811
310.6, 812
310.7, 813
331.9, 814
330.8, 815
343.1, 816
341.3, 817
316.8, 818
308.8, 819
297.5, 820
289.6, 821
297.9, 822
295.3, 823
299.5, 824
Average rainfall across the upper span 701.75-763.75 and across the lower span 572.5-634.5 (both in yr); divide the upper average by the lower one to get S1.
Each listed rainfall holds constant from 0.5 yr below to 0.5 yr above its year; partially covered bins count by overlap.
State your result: 1.2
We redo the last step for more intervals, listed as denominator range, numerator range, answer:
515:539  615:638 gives 1.22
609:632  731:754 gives 1.18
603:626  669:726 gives 1.32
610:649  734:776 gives 1.12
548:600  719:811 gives 1.11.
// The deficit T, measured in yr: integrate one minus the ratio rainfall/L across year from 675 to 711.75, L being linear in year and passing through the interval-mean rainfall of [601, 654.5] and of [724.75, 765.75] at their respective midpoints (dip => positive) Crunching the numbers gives -3.74 yr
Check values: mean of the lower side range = 273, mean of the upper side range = 311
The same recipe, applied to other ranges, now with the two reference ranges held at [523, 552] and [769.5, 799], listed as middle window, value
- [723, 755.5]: -3.2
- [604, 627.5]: 1.5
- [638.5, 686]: -4.4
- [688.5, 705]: -2.4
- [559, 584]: -0.7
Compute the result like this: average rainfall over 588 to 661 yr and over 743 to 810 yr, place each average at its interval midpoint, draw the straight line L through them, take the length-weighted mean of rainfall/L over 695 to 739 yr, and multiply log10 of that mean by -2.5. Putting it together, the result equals -0.17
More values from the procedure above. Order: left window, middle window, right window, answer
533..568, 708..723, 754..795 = -0.25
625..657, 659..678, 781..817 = -0.07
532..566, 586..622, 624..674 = 0.12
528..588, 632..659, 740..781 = -0.02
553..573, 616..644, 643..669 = 0.05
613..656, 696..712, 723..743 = -0.11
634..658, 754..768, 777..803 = -0.07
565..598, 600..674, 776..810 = -0.03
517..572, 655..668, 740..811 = -0.11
